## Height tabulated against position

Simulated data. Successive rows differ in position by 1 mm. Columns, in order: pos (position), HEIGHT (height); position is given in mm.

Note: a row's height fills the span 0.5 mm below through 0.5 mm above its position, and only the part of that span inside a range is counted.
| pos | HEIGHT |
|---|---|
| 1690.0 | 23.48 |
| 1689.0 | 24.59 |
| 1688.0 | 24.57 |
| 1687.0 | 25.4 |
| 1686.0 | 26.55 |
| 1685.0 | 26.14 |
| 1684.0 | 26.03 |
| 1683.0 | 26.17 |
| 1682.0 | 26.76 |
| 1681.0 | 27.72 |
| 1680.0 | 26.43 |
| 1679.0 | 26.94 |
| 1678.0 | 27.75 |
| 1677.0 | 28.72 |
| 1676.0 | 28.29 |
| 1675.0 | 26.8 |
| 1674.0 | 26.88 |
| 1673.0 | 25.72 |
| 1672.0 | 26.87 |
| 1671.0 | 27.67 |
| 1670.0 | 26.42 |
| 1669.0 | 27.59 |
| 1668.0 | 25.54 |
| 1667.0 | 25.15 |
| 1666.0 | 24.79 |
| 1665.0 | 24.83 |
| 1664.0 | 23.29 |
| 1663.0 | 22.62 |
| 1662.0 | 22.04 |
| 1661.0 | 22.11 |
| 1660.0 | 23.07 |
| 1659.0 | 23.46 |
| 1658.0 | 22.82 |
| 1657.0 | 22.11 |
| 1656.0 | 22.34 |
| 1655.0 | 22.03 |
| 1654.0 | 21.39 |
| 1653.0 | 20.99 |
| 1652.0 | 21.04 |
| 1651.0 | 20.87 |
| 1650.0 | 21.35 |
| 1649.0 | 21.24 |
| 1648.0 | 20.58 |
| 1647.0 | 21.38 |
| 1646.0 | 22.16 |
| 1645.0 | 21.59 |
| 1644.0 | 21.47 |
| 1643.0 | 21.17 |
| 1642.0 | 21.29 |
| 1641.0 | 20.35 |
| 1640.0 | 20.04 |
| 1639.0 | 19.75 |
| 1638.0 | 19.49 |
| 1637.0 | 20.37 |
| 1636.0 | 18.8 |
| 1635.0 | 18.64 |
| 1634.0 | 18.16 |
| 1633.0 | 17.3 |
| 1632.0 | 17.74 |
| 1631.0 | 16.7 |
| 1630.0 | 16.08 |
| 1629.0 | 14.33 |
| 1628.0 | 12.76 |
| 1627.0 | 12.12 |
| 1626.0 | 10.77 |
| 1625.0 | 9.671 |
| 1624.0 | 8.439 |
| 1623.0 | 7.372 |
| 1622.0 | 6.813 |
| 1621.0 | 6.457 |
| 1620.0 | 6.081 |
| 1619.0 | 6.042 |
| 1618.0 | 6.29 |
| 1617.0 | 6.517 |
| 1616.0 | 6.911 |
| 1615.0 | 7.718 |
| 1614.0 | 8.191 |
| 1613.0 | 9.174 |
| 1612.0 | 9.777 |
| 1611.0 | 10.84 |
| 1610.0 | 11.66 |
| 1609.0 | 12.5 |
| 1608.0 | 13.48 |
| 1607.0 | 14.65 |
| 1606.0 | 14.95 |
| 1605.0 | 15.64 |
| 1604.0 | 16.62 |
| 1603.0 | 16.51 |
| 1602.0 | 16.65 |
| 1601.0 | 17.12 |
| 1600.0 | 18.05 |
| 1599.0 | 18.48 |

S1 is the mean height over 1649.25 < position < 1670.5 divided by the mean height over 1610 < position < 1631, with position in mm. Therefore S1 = 2.5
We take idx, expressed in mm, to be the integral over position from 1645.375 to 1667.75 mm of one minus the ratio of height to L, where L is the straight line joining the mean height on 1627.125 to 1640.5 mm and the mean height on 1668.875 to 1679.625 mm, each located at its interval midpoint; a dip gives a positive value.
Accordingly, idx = 0.6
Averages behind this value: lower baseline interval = 17.5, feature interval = 22.4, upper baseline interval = 27.2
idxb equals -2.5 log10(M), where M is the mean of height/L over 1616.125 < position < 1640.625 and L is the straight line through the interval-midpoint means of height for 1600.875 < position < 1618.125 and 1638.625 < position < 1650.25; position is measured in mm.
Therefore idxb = 0.31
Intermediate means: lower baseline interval 12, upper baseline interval 21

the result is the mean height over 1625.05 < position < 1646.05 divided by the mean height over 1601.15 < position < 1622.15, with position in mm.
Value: 1.65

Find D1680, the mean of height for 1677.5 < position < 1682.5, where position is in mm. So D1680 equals 27.1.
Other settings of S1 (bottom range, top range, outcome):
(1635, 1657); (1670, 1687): 1.29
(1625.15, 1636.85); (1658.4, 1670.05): 1.54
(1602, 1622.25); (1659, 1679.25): 2.43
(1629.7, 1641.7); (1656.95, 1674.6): 1.32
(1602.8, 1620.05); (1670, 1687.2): 2.50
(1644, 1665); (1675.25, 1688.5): 1.22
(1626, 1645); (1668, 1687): 1.49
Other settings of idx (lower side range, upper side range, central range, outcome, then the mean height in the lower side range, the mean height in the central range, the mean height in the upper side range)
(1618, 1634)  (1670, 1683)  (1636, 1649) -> -3.4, 11.3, 20.7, 27.1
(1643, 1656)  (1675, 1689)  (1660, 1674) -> -0.4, 21.4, 25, 26.7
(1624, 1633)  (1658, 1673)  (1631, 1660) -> -3.3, 13.7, 20.7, 24.6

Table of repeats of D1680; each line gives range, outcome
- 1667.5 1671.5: 26.8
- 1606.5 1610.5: 13.1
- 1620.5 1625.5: 7.75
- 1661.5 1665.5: 23.2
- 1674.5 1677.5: 27.9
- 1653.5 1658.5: 22.1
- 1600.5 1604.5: 16.7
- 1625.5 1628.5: 11.9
